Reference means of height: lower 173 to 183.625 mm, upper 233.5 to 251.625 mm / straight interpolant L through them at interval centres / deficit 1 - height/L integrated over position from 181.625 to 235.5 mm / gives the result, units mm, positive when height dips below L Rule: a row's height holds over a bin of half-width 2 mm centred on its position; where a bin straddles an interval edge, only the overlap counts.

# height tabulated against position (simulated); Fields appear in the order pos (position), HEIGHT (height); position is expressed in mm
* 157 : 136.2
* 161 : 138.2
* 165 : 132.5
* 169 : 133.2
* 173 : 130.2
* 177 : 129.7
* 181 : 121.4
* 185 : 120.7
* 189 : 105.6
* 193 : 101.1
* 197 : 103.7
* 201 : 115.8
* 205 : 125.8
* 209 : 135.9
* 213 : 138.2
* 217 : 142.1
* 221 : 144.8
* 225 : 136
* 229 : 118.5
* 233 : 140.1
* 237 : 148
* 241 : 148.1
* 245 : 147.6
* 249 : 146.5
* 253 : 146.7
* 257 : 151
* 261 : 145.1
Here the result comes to 4.3 mm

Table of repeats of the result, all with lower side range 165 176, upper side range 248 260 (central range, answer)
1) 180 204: 4.3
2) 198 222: 1.3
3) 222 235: 0.9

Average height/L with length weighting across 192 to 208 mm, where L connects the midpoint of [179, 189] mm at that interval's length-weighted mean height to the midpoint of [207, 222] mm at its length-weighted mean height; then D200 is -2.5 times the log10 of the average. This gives 0.14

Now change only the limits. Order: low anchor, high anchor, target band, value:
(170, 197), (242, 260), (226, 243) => 0.02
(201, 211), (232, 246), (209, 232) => 0.00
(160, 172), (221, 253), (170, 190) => 0.10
